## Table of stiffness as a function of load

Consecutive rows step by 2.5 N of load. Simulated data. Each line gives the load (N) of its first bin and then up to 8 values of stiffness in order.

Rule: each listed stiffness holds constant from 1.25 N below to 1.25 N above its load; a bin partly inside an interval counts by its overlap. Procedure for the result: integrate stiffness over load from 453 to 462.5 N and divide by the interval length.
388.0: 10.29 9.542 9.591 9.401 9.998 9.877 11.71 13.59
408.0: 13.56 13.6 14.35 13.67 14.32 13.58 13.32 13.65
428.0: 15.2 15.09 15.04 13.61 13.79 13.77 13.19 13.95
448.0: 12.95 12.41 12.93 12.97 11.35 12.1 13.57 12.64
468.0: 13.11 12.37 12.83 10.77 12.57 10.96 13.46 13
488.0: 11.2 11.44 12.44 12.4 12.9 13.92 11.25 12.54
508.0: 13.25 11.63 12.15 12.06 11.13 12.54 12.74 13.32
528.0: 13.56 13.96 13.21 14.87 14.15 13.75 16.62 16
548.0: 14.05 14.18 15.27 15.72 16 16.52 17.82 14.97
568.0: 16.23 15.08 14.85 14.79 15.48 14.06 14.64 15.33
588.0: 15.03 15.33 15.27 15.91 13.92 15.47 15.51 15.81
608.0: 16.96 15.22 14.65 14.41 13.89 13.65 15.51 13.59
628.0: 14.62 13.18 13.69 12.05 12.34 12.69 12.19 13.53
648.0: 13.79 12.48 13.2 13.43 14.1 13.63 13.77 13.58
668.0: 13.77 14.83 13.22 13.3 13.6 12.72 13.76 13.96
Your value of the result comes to 12.4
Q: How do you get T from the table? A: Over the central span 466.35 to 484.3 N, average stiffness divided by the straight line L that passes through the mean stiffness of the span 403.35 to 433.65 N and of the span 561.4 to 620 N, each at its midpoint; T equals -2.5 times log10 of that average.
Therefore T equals 0.17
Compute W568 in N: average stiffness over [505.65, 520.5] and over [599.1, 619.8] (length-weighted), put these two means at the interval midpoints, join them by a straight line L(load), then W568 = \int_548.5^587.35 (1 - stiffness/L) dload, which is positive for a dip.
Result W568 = -4.2 N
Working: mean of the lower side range 12.1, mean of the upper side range 15.2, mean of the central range 15.4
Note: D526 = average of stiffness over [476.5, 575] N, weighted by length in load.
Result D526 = 13.7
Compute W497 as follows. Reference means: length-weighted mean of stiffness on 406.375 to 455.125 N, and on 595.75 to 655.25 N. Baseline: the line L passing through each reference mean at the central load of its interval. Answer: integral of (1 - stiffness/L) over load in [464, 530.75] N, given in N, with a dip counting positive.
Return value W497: 6.9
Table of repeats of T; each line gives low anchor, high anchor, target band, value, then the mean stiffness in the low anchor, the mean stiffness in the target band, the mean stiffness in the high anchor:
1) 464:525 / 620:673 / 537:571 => -0.21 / 12.3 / 15.5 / 13.5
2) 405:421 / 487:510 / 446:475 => 0.03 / 13.8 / 12.6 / 12.4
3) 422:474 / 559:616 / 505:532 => 0.14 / 13.3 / 12.6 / 15.4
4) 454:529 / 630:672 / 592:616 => -0.18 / 12.4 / 15.3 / 13.3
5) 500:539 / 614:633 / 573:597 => -0.11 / 12.9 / 15.1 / 14.1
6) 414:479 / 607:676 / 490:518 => 0.09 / 13.3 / 12.3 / 13.8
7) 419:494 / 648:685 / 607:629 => -0.10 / 13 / 14.7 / 13.5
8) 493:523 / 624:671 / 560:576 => -0.23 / 12.4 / 15.8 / 13.4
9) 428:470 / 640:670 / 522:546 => -0.07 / 13.3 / 14.2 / 13.4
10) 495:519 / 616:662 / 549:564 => -0.24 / 12.3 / 15.9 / 13.4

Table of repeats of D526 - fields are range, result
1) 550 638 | 15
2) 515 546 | 13.7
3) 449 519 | 12.3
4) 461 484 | 12.5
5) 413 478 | 13.3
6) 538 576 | 15.4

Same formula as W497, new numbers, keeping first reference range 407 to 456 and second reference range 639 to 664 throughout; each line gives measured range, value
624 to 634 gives -0.4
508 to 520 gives 1.4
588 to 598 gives -1.4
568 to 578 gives -1.3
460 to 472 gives 0.8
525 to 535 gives -0.1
